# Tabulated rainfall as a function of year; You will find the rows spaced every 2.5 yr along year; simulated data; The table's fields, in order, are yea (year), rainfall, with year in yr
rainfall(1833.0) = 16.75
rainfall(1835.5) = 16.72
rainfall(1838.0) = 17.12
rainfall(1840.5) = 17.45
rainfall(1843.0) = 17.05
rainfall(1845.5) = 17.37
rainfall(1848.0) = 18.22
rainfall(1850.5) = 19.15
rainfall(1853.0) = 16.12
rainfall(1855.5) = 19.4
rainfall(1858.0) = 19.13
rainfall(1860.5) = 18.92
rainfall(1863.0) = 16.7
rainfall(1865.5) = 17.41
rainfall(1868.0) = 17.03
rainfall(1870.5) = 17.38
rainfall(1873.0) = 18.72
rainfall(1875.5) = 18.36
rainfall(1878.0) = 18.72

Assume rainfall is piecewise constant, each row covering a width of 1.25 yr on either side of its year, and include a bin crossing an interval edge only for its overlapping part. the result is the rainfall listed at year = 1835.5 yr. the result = 16.72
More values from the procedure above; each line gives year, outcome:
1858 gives 19.13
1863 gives 16.7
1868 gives 17.03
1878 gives 18.72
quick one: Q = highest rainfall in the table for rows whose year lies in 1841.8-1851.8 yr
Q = 19.15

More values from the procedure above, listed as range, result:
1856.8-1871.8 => 19.13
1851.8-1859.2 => 19.4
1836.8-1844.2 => 17.45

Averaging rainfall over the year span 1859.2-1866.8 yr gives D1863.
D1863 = 17.7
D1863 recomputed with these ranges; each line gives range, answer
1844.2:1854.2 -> 17.7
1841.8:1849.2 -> 17.5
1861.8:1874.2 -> 17.4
